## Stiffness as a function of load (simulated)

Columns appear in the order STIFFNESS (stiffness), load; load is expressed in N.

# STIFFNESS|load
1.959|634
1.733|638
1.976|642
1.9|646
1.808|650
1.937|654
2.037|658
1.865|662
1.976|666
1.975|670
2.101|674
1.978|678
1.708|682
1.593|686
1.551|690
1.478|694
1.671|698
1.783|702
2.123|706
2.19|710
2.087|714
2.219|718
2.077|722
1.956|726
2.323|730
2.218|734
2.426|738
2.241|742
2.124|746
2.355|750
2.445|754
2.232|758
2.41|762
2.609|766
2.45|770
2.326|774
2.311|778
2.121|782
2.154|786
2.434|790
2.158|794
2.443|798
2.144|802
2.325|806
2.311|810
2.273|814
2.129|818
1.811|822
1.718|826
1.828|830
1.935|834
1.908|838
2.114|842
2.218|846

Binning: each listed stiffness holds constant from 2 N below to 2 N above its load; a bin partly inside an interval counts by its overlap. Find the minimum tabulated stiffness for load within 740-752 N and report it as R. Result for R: 2.124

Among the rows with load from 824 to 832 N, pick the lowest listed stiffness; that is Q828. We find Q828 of 1.718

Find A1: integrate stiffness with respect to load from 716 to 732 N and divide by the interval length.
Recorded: 2.14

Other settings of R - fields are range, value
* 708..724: 2.077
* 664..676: 1.975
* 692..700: 1.478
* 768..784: 2.121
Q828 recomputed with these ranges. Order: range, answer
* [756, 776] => 2.232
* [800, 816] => 2.144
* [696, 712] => 1.671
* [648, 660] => 1.808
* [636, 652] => 1.733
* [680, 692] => 1.551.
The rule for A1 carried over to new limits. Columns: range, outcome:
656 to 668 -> 1.96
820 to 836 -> 1.82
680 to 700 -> 1.6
